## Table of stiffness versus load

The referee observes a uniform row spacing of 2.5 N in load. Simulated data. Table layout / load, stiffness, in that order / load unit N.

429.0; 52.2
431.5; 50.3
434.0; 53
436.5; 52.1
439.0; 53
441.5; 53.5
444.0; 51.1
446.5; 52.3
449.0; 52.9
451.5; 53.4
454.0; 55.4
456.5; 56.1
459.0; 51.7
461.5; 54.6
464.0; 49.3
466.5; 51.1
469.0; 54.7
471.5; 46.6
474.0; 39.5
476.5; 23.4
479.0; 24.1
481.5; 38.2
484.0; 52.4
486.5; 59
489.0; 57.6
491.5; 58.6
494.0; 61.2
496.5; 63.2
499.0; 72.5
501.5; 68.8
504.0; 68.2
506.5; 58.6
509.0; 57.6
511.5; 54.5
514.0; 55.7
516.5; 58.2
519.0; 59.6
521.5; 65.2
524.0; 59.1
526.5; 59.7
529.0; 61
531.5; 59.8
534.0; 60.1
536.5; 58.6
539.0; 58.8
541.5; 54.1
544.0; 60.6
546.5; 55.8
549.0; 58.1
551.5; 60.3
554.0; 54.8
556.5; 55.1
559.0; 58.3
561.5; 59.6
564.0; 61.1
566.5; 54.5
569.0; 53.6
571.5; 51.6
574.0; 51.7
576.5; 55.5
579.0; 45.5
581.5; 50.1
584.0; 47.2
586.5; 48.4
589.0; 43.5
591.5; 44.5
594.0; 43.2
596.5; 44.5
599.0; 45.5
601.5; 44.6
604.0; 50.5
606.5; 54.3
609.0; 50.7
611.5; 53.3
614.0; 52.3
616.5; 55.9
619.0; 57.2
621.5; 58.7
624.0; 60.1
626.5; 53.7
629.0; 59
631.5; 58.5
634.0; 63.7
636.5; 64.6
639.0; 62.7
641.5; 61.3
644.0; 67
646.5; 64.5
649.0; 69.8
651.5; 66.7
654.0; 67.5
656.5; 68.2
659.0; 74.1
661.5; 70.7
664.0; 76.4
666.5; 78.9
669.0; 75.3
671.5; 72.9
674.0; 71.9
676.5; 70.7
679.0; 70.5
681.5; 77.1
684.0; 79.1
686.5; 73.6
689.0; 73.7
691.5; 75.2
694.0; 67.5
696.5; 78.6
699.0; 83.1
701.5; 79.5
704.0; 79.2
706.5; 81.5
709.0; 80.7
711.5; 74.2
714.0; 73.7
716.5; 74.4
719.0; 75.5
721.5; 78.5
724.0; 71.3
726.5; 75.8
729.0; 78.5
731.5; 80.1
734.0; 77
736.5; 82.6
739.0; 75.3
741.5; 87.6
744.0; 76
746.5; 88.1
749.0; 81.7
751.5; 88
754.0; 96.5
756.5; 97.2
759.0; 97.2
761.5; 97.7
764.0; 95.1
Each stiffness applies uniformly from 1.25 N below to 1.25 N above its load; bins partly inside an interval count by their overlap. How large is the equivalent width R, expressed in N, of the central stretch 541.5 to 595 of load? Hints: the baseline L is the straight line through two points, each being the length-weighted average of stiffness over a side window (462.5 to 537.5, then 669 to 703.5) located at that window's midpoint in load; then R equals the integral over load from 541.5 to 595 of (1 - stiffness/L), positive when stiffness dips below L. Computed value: 7.89 N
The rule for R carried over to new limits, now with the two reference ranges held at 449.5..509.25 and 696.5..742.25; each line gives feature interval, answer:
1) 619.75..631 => 1.7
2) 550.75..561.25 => 0.7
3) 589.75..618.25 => 7.4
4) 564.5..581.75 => 2.9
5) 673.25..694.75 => 0.3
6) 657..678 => -0.3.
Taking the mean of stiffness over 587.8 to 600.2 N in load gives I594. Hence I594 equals 44.2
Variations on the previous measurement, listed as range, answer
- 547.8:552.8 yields 59.2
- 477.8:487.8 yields 43.6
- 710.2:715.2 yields 74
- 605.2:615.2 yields 52.6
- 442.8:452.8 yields 52.4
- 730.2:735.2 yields 78.6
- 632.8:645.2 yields 63.8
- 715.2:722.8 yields 76.1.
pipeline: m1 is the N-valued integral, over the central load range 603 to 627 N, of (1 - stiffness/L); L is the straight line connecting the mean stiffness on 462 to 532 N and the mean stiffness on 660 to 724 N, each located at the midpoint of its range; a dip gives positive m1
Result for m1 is 4.52 N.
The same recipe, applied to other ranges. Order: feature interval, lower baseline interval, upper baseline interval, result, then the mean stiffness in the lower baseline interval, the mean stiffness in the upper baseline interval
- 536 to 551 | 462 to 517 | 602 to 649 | -0.7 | 53.3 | 58.3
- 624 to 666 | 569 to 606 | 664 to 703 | -0.8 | 47.9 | 75.2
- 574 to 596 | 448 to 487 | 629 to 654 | 4.2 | 47.4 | 64.2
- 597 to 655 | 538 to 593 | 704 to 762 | 5.4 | 53.7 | 81.9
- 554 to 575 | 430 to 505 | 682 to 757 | 2.4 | 52.5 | 79.3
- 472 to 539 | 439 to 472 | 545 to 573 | -1.5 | 52.7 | 56.6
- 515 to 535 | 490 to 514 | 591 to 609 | -0.6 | 62.2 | 47.1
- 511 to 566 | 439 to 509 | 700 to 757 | 1.2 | 53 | 80.4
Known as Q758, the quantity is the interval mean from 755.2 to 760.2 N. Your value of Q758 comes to 97.2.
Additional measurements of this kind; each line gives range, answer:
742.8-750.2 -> 82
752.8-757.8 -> 96.9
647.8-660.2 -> 69.2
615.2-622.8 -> 57.3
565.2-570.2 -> 54.1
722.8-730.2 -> 75.2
